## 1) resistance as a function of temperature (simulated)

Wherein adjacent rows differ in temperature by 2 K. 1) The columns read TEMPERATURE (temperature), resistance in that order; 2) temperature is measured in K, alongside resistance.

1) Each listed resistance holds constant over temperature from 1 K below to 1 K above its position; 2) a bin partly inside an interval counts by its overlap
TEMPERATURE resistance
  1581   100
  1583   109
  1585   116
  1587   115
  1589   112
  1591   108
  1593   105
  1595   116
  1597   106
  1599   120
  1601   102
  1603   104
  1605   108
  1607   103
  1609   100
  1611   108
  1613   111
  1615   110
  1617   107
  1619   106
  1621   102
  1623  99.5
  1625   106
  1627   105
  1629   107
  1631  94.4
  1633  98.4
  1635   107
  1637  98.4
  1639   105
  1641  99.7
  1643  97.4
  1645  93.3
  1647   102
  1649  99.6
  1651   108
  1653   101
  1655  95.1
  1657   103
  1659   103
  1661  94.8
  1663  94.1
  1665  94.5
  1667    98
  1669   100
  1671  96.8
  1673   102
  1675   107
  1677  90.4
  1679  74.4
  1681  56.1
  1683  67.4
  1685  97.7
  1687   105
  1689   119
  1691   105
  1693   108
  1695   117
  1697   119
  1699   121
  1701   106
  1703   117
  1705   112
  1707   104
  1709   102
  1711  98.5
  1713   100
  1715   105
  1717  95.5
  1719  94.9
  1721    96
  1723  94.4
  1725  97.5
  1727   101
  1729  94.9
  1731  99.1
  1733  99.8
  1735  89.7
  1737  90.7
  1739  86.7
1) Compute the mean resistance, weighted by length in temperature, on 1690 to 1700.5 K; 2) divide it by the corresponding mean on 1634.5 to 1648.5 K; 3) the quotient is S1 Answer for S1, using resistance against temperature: 1.13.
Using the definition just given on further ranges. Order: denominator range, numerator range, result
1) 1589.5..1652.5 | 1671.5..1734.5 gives 0.96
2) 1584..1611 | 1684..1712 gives 1.01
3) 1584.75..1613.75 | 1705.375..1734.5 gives 0.91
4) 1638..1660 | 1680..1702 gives 1.01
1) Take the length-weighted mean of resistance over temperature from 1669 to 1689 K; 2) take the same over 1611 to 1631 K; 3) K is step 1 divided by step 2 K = 0.86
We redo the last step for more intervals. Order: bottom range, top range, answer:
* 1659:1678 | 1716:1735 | 0.99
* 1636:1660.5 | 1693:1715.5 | 1.09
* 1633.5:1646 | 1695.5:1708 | 1.13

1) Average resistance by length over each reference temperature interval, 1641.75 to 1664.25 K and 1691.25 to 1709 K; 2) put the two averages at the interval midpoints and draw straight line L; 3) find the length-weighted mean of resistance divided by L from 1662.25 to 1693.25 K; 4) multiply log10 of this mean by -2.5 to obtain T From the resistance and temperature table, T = 0.12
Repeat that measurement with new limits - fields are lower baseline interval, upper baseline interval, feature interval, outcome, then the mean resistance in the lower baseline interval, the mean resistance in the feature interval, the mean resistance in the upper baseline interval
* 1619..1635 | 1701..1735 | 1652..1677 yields 0.03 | 102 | 98.8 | 101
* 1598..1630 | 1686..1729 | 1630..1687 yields 0.11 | 106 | 95.8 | 105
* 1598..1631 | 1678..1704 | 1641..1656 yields 0.04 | 106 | 99.5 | 101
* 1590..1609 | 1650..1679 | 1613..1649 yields 0.01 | 108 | 102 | 98.3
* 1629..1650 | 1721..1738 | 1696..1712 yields -0.14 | 99.9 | 110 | 95.9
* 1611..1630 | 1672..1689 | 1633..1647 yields 0.01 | 106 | 100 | 89.4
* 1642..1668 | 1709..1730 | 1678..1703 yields -0.02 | 98.8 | 100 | 98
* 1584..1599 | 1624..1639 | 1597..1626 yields 0.01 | 112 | 106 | 102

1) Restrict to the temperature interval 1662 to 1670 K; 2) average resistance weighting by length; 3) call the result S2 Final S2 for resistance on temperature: 96.7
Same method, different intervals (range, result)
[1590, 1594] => 106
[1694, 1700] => 119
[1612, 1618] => 109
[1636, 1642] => 101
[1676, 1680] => 82.4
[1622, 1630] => 104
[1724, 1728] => 99.2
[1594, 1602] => 111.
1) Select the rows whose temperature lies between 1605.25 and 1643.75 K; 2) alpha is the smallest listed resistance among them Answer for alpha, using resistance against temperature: 94.4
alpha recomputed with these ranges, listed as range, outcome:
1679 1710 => 56.1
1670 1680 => 74.4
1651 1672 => 94.1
